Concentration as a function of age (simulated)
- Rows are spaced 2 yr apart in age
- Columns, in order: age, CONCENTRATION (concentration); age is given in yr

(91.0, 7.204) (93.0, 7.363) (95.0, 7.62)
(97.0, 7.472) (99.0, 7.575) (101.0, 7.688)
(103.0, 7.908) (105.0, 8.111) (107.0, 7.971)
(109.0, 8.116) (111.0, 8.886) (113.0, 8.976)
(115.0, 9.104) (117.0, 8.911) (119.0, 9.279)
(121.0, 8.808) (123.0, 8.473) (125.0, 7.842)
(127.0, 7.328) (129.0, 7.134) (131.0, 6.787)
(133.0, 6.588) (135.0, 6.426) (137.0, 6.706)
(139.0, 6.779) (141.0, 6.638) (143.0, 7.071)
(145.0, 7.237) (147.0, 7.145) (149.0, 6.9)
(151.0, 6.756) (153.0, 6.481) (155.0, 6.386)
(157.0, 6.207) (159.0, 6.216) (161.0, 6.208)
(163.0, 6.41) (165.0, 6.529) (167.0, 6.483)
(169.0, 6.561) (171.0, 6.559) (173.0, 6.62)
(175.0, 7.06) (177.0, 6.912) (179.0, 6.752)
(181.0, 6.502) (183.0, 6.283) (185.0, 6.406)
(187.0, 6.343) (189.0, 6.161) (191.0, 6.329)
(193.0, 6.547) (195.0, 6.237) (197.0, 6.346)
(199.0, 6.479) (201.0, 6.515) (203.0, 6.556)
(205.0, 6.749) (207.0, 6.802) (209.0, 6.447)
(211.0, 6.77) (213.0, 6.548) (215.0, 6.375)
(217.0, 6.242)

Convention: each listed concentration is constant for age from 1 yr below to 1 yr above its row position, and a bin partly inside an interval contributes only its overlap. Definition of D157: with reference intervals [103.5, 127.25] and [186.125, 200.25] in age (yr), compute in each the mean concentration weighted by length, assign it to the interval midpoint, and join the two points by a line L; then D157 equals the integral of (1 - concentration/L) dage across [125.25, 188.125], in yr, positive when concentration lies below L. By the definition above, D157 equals 5.7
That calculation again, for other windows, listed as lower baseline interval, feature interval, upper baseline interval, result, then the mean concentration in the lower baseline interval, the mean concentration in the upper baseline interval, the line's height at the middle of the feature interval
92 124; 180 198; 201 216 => 1.5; 8.27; 6.6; 6.92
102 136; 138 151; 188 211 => 1.0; 8.04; 6.48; 7.55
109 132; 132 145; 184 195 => 1.8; 8.31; 6.35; 7.8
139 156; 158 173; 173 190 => 0.5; 6.82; 6.56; 6.68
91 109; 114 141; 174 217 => -1.1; 7.71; 6.52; 7.37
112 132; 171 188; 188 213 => 0.9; 8.26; 6.5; 6.97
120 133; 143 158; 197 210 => 1.1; 7.64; 6.57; 7.31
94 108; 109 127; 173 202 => -2.8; 7.76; 6.5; 7.51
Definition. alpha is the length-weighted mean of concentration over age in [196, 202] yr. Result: 6.45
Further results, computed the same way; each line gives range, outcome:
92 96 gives 7.49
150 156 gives 6.54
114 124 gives 8.92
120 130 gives 7.92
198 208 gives 6.62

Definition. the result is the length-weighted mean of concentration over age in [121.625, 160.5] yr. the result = 6.91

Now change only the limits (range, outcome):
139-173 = 6.62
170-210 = 6.53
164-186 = 6.61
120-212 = 6.73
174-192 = 6.53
